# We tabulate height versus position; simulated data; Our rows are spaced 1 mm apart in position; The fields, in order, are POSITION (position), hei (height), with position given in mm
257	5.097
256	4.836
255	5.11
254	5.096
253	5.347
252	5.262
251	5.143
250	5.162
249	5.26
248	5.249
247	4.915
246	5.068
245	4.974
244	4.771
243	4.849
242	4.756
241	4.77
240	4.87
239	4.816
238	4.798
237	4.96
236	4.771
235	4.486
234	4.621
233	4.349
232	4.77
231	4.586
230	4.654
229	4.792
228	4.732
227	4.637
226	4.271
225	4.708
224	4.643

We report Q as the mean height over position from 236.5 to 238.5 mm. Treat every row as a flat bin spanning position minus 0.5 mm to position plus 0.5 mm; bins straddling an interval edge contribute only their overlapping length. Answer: 4.88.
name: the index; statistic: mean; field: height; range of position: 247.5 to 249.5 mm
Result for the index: 5.25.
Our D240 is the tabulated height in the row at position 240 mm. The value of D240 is 4.87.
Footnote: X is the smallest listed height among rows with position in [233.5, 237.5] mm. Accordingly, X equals 4.486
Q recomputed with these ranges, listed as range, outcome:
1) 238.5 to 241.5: 4.82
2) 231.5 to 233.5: 4.56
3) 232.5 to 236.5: 4.56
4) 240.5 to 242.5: 4.76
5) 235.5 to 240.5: 4.84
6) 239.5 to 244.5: 4.8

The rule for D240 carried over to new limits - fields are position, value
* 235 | 4.486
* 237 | 4.96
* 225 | 4.708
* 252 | 5.262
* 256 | 4.836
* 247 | 4.915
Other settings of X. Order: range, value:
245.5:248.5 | 4.915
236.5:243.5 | 4.756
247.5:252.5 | 5.143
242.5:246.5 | 4.771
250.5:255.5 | 5.096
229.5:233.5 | 4.349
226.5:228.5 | 4.637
